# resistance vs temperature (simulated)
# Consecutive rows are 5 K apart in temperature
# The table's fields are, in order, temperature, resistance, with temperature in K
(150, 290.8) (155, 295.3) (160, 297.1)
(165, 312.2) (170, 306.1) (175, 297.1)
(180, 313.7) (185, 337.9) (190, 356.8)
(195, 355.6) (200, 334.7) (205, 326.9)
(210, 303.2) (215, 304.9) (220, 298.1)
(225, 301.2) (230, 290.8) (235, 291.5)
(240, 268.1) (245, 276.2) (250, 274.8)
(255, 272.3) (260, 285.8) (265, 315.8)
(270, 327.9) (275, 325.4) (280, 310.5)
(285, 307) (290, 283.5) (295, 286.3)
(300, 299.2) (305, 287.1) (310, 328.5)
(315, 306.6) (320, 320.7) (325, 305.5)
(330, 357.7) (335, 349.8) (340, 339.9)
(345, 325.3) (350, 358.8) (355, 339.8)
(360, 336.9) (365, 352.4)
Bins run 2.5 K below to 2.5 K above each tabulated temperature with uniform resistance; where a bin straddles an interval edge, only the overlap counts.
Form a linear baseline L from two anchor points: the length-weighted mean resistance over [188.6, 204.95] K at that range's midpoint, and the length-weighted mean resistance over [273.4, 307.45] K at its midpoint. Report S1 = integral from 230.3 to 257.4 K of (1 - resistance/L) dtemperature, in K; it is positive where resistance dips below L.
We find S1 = 3.7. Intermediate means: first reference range 345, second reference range 299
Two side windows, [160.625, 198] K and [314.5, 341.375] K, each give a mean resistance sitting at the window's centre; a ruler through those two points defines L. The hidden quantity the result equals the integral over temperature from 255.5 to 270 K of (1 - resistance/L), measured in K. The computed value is 1.2 K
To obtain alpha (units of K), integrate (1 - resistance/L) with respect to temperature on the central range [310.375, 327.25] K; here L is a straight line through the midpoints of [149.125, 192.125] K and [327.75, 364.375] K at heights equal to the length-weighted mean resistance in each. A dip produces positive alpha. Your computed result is 1.3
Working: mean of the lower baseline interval 312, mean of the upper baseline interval 344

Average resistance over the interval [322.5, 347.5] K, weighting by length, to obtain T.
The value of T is 336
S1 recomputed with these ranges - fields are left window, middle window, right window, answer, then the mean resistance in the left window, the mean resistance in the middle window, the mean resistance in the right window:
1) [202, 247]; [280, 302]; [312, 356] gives 1.6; 296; 296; 334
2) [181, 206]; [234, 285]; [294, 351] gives 5.5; 342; 296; 322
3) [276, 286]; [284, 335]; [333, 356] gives 2.4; 312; 310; 343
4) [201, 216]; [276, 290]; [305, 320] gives 0.3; 315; 306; 313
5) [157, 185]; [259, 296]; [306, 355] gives 1.9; 308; 307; 332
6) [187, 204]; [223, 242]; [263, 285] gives 2.6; 347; 288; 319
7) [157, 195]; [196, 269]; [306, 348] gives 5.6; 320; 298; 328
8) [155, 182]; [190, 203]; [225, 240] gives -2.1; 304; 347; 289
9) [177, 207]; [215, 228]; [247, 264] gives 0.5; 337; 300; 281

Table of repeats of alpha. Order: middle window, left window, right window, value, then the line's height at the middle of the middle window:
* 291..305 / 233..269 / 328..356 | 1.1 K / 316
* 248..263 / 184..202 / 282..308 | 1.7 K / 314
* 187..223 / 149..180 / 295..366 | -2.1 K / 308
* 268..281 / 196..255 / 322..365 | -0.3 K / 315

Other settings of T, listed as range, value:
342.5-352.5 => 342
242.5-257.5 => 274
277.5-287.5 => 309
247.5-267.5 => 287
